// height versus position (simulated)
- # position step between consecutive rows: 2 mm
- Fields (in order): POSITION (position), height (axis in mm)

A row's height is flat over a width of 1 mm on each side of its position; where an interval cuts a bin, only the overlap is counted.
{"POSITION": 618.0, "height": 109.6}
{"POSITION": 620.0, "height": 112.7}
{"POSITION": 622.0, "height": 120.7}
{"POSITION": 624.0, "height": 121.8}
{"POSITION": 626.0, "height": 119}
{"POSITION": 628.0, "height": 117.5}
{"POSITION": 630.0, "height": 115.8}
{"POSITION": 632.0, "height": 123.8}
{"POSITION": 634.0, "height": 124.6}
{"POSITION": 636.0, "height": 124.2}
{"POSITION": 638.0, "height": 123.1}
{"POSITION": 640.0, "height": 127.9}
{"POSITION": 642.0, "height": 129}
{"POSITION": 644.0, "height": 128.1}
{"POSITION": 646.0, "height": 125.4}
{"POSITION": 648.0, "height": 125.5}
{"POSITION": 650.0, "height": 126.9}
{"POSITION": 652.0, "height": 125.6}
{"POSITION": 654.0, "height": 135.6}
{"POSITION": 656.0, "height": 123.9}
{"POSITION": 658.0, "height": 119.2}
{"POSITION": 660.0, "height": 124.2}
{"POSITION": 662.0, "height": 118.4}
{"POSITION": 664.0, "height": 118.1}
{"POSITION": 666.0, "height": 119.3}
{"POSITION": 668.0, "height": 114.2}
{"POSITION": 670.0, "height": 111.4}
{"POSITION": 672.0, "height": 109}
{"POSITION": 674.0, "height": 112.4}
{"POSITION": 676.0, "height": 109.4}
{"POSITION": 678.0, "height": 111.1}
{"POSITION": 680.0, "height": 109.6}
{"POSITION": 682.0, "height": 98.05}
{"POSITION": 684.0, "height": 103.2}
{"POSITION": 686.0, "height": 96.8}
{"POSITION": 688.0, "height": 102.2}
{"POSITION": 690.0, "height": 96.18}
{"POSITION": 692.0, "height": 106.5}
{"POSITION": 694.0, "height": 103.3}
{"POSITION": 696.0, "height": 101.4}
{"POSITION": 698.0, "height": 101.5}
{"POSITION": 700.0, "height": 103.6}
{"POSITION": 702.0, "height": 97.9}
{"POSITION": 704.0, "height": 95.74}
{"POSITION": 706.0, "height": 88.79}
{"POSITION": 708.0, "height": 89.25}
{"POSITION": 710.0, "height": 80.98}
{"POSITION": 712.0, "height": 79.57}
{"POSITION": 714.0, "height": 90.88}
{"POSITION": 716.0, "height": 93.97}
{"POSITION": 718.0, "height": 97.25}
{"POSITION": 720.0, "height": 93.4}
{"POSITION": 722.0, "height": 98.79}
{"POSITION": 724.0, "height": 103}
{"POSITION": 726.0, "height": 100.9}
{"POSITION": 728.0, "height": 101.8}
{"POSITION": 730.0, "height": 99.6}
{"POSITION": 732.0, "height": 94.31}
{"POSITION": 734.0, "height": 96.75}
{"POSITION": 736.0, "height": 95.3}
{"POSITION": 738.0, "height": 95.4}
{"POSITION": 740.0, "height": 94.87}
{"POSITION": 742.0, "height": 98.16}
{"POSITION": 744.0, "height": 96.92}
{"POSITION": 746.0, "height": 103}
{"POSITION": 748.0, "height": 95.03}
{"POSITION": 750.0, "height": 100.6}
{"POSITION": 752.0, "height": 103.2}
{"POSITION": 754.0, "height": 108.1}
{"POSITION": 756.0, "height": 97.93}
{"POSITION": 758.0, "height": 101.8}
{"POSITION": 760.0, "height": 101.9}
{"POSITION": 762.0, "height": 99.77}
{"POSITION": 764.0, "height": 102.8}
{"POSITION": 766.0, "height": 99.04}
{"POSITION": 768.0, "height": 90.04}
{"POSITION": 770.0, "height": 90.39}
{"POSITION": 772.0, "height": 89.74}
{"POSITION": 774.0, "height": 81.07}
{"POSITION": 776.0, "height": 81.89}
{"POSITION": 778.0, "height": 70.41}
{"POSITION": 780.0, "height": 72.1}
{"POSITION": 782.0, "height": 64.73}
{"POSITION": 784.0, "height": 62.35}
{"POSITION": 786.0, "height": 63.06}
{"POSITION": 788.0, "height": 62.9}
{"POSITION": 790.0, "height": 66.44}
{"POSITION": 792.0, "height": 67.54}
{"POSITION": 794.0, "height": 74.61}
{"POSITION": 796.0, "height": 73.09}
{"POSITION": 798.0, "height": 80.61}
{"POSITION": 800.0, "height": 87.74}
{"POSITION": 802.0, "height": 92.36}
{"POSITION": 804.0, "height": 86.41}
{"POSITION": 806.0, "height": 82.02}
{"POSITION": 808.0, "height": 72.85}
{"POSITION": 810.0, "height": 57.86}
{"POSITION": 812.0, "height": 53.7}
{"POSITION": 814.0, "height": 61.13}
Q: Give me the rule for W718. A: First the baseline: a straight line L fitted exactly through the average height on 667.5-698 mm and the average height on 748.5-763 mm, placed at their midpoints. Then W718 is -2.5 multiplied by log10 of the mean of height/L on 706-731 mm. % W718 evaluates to 0.11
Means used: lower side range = 105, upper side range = 102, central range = 93.9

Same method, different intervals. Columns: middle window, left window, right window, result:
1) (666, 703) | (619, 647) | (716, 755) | 0.05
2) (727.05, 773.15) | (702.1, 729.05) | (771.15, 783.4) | -0.17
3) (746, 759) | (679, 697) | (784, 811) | -0.18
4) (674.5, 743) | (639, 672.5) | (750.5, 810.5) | 0.08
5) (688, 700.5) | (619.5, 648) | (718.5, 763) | 0.08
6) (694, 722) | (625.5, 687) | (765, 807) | 0.09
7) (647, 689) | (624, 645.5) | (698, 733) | -0.03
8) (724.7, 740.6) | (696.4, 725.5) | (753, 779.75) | -0.04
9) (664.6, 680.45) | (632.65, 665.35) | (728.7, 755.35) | 0.06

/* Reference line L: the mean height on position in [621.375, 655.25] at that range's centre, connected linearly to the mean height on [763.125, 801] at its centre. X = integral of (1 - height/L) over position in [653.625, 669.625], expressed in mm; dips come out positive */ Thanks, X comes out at -0.5 mm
